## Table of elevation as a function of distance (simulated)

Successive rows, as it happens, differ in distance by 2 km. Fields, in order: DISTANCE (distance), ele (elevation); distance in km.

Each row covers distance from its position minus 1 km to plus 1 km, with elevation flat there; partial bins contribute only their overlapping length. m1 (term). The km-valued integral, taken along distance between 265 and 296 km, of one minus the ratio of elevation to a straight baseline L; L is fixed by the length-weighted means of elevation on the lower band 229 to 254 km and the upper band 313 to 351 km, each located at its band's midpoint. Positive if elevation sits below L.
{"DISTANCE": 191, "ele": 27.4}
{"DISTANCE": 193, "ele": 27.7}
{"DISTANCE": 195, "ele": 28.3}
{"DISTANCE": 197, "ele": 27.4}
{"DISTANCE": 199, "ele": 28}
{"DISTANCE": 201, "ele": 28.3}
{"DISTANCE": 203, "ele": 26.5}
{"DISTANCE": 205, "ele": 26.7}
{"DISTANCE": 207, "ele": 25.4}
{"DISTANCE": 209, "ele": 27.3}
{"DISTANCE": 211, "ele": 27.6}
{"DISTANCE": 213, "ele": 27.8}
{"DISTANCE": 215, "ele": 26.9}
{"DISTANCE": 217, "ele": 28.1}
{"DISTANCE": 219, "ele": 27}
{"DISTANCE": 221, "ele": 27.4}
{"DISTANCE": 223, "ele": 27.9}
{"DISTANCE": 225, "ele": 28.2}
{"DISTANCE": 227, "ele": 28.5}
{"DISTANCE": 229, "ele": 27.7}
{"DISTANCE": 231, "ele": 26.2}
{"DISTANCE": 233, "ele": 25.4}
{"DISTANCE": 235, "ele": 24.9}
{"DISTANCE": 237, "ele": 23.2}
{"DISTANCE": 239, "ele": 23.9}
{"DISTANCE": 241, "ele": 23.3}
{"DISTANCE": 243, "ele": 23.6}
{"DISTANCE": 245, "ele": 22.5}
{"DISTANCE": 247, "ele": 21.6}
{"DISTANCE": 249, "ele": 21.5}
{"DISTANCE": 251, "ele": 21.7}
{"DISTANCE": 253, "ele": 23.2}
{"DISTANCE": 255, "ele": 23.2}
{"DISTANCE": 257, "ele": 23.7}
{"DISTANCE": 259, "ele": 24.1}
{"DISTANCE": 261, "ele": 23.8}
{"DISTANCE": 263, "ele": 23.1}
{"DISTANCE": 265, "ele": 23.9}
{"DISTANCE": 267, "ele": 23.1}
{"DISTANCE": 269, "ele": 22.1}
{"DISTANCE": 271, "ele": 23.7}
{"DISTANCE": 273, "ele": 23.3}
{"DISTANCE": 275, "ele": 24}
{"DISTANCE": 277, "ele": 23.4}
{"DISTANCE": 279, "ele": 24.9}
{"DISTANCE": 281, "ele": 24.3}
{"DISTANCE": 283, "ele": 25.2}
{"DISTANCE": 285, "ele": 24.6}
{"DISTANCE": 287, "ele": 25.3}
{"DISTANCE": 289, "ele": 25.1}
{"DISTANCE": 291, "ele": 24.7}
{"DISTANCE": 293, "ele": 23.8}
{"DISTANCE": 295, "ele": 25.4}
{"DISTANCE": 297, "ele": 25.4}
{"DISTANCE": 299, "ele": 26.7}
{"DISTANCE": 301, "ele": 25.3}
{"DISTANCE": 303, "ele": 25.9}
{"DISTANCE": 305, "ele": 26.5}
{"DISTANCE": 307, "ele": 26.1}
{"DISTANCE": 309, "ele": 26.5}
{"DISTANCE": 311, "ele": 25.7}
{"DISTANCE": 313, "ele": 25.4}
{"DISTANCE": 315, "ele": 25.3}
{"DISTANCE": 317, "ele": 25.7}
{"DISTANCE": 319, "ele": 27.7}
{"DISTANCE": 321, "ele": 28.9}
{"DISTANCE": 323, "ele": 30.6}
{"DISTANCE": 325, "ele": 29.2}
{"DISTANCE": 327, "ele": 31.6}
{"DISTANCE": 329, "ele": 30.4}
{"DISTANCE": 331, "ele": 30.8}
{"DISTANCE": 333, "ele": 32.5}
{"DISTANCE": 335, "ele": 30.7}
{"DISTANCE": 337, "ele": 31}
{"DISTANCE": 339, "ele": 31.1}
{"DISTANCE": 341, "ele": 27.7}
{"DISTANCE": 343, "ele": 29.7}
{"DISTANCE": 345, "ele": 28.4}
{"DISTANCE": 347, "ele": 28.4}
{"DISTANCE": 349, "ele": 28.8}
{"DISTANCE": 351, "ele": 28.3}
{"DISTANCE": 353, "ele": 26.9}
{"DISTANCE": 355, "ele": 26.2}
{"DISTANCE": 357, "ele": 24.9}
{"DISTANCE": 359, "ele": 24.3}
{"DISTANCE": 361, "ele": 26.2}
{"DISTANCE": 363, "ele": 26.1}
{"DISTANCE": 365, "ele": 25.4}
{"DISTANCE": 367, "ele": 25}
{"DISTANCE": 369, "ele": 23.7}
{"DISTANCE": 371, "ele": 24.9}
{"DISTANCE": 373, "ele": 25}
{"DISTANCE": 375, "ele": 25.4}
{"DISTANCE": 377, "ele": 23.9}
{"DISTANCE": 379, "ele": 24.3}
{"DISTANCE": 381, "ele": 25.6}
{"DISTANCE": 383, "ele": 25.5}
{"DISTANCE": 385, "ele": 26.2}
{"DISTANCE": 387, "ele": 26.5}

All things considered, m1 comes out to 2.2 km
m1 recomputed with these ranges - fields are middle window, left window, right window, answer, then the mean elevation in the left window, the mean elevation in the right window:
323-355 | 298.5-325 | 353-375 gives -4.5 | 26.7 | 25.3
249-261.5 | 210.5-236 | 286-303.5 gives 1.5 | 27.2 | 25.3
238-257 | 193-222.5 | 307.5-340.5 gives 3.5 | 27.4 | 28.9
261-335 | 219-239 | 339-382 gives 0.9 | 26.5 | 26.3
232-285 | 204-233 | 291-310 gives 6.0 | 27.3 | 25.7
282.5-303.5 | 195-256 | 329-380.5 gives 1.0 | 25.7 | 27.2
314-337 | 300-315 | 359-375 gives -3.4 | 25.9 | 25.1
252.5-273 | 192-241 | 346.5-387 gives 2.4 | 26.9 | 25.7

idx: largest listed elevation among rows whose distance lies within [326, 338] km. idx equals 32.5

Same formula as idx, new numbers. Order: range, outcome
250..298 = 25.4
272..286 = 25.2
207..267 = 28.5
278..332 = 31.6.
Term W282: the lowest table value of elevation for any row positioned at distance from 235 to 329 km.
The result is 21.5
